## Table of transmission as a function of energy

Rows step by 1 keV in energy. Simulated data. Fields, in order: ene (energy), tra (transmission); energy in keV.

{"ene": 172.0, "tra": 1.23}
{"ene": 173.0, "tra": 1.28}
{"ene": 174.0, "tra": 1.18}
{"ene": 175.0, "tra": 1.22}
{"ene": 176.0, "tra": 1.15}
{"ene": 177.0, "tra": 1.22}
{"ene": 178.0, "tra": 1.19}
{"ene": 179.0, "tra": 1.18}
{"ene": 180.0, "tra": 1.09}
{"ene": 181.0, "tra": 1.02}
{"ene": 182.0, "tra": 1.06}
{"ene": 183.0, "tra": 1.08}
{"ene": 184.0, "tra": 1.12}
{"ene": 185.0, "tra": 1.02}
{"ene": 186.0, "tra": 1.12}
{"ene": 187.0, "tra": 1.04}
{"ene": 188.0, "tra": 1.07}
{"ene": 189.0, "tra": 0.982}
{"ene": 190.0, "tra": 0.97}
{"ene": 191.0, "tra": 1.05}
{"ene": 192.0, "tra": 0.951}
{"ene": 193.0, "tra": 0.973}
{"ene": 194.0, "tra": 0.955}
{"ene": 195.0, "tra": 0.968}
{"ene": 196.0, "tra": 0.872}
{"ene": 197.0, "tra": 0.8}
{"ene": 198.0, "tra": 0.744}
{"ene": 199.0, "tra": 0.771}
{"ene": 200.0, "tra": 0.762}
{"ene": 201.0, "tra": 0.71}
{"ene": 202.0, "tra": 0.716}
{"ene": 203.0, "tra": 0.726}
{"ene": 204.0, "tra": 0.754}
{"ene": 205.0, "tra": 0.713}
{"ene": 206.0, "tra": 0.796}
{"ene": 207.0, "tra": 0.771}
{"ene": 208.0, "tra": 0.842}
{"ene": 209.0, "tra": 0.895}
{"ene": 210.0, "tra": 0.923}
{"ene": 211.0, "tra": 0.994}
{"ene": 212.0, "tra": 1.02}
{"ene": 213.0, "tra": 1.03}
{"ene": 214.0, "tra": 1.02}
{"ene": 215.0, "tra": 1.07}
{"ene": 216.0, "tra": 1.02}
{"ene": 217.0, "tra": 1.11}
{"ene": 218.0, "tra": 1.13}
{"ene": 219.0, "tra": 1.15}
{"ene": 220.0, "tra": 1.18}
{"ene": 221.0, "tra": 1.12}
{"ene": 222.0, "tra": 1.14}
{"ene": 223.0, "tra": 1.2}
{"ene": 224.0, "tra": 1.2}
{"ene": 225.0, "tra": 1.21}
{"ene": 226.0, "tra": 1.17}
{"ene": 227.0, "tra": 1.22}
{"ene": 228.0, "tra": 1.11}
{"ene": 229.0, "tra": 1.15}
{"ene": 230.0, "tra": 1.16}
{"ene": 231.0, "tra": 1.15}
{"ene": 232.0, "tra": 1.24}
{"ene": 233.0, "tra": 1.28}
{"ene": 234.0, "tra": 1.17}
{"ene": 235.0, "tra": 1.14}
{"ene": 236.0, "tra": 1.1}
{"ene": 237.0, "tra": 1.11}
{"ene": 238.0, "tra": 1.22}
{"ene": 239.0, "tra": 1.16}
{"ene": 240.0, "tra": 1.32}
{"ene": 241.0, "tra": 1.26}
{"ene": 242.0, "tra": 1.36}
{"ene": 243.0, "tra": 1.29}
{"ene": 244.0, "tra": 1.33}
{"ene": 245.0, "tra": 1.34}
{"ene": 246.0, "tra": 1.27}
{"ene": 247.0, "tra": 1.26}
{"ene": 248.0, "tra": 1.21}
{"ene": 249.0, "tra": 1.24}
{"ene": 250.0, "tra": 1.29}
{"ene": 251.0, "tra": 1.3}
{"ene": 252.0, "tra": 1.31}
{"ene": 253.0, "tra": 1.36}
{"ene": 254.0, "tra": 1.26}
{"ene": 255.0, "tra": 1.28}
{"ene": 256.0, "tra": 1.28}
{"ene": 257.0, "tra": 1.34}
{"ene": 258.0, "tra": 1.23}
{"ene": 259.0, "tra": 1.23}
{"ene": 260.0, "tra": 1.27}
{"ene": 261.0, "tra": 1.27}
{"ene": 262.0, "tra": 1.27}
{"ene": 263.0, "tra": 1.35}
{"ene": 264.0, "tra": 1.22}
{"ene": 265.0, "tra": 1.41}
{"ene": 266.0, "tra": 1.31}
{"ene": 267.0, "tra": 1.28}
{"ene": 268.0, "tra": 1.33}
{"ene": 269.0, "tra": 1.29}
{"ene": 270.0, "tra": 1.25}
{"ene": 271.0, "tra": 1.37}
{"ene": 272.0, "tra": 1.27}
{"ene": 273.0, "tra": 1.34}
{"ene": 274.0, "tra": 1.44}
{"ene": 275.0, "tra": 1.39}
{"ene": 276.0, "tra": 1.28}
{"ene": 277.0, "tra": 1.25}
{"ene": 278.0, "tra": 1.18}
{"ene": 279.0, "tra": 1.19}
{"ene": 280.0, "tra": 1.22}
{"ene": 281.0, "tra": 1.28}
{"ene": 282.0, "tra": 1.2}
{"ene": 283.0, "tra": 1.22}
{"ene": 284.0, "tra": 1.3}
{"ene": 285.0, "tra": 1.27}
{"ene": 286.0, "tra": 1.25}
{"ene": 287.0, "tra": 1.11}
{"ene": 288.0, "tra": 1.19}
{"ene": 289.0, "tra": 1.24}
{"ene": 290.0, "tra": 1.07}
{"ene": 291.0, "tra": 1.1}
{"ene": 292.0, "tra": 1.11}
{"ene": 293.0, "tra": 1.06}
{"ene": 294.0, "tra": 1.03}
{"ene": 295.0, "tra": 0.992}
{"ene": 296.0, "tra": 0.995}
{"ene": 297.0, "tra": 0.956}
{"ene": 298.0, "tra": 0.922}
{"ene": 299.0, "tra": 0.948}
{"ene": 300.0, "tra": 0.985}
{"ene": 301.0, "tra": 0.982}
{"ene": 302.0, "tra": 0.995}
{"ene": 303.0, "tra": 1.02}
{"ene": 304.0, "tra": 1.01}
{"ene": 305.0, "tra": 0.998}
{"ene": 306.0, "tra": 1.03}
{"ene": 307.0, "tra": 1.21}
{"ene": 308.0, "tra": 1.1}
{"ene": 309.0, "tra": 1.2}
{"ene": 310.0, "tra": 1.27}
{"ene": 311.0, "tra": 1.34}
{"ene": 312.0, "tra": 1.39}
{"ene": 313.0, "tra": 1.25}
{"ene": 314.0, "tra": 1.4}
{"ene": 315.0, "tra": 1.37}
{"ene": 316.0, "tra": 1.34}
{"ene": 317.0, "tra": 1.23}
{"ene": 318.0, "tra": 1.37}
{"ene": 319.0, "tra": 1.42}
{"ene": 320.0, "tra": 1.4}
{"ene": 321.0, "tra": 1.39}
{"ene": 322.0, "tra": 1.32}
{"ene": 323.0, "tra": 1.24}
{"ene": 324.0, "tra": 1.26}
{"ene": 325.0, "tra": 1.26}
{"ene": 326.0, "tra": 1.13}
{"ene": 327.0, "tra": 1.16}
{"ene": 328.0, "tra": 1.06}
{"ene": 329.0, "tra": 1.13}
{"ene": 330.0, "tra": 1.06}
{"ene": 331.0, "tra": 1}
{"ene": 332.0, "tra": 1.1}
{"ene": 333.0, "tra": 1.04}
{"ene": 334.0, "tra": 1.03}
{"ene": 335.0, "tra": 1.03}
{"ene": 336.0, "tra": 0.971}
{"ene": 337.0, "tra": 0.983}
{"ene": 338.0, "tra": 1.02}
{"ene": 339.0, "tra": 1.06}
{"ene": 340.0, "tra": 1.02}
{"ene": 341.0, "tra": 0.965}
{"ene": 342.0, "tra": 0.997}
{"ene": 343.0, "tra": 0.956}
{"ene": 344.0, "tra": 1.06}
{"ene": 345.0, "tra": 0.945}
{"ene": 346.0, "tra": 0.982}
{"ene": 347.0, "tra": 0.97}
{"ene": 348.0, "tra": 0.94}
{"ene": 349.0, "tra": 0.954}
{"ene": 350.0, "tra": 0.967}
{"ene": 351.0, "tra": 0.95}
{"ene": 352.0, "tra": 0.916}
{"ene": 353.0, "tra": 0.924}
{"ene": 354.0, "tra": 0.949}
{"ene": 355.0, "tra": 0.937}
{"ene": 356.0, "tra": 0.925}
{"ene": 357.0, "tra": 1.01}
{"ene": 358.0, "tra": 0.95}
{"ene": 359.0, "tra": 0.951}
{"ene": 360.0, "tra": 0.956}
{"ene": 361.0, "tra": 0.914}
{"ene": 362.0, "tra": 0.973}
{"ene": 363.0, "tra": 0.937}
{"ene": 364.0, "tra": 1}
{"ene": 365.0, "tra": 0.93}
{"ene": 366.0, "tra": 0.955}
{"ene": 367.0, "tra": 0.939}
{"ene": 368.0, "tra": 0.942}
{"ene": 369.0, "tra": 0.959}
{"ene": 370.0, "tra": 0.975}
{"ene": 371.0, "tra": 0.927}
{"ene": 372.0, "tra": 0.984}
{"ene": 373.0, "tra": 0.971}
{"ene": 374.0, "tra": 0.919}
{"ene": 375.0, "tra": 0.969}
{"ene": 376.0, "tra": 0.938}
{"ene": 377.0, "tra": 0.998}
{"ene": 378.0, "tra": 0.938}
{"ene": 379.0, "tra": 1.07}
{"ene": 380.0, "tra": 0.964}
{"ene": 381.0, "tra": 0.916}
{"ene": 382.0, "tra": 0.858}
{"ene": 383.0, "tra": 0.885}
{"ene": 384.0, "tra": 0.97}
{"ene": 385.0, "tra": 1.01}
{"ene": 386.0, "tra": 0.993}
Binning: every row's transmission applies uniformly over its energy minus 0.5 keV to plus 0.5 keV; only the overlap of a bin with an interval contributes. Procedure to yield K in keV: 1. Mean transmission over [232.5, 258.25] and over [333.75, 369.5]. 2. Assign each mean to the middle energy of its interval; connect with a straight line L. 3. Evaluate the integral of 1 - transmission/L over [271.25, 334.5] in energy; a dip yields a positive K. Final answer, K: -4.6 keV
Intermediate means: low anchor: 1.26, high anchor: 0.968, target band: 1.18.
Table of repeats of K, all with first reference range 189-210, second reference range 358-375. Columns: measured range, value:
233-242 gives -3.4 keV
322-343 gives -3.4 keV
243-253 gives -4.7 keV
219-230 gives -4.0 keV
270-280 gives -4.5 keV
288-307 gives -2.7 keV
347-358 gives -0.1 keV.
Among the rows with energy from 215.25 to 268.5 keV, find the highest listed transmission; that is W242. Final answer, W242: 1.41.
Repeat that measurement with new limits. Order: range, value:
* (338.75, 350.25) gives 1.06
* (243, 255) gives 1.36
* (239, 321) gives 1.44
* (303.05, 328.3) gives 1.42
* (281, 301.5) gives 1.3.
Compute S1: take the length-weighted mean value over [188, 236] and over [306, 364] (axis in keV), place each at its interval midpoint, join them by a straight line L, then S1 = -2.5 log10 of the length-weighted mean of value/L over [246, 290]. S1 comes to -0.214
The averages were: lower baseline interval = 1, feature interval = 1.27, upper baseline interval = 1.1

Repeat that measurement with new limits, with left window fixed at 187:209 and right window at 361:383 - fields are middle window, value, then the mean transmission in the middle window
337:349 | -0.06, 0.99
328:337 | -0.12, 1.04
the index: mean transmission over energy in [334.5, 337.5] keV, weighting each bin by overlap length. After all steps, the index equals 0.995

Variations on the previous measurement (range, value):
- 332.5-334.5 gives 1.04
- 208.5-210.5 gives 0.909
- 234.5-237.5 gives 1.12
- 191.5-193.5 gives 0.962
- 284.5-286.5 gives 1.26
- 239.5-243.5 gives 1.31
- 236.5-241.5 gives 1.21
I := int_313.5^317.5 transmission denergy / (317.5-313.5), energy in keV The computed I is 1.33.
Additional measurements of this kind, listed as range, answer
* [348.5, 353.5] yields 0.942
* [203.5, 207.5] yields 0.759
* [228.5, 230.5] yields 1.15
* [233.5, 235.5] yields 1.15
